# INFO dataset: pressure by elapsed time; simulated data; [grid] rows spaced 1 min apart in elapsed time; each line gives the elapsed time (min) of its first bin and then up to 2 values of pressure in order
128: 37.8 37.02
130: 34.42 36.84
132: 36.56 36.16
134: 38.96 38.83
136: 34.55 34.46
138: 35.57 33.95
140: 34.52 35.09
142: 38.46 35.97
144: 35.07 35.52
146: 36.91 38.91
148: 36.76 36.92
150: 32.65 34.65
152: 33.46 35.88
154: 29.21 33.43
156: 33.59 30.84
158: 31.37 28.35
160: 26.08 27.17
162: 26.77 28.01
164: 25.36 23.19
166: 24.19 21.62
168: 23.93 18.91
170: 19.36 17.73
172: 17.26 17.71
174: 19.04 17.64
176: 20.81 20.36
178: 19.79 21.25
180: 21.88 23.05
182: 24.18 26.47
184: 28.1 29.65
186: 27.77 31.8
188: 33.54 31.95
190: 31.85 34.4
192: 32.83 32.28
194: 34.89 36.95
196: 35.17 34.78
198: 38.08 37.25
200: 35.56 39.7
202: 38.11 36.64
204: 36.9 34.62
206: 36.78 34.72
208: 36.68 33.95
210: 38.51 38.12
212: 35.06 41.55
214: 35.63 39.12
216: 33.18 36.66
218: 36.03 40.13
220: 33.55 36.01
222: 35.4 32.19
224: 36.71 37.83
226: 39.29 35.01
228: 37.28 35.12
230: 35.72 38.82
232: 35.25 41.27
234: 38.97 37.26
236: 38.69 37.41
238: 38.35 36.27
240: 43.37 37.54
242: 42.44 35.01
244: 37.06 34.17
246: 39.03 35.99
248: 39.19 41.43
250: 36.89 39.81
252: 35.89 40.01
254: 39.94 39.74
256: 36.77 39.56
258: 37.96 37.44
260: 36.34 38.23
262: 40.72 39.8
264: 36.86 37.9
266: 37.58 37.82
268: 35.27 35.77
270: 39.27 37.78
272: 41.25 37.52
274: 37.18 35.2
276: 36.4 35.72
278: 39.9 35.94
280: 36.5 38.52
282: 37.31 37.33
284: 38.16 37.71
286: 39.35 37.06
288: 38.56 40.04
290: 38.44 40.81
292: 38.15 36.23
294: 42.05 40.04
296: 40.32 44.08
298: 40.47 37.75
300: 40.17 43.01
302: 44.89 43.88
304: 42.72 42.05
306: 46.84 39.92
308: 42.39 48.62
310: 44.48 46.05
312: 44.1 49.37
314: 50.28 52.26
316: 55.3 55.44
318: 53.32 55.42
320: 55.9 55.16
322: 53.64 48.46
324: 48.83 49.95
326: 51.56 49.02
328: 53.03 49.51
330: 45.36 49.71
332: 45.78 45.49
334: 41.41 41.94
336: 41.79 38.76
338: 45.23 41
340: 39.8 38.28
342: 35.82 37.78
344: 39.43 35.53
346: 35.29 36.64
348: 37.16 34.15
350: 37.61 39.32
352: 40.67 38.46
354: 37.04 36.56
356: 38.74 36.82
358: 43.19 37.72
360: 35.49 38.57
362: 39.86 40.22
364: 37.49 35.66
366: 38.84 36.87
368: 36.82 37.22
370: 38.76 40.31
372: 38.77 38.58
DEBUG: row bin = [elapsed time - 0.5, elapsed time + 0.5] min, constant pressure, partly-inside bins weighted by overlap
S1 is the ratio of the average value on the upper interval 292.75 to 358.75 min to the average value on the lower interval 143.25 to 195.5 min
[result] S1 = 1.6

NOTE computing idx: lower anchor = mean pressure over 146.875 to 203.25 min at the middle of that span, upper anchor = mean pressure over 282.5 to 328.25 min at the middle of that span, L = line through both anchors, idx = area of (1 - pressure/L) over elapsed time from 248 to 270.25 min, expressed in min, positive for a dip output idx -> 0.6 min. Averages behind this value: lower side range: 28.8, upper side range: 45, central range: 38.2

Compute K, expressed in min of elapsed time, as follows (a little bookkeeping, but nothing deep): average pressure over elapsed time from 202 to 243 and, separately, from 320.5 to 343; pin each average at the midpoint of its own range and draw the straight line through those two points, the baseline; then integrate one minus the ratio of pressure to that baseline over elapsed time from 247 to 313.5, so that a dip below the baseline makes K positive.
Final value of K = 3.3 min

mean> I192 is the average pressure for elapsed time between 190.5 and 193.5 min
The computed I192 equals 33.2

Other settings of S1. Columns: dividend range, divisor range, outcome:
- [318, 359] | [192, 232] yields 1.19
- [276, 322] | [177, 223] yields 1.29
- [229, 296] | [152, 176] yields 1.52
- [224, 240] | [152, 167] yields 1.31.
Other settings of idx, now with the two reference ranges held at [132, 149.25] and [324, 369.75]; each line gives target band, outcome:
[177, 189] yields 3.56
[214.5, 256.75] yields 0.81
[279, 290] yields 0.37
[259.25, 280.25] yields 0.75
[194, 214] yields 0.47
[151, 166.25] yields 3.02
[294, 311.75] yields -1.40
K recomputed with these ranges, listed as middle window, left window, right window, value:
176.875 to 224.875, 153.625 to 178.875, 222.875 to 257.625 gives -4.5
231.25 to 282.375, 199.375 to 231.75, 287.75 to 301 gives 0.4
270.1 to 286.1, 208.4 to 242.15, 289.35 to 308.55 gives 1.0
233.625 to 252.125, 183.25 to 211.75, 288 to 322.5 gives 0.4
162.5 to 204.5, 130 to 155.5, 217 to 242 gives 9.9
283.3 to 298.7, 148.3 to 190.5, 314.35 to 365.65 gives -0.4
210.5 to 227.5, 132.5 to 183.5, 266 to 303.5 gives -1.5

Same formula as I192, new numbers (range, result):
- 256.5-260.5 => 37.8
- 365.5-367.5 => 37.9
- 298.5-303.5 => 41.9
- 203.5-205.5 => 35.8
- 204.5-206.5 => 35.7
